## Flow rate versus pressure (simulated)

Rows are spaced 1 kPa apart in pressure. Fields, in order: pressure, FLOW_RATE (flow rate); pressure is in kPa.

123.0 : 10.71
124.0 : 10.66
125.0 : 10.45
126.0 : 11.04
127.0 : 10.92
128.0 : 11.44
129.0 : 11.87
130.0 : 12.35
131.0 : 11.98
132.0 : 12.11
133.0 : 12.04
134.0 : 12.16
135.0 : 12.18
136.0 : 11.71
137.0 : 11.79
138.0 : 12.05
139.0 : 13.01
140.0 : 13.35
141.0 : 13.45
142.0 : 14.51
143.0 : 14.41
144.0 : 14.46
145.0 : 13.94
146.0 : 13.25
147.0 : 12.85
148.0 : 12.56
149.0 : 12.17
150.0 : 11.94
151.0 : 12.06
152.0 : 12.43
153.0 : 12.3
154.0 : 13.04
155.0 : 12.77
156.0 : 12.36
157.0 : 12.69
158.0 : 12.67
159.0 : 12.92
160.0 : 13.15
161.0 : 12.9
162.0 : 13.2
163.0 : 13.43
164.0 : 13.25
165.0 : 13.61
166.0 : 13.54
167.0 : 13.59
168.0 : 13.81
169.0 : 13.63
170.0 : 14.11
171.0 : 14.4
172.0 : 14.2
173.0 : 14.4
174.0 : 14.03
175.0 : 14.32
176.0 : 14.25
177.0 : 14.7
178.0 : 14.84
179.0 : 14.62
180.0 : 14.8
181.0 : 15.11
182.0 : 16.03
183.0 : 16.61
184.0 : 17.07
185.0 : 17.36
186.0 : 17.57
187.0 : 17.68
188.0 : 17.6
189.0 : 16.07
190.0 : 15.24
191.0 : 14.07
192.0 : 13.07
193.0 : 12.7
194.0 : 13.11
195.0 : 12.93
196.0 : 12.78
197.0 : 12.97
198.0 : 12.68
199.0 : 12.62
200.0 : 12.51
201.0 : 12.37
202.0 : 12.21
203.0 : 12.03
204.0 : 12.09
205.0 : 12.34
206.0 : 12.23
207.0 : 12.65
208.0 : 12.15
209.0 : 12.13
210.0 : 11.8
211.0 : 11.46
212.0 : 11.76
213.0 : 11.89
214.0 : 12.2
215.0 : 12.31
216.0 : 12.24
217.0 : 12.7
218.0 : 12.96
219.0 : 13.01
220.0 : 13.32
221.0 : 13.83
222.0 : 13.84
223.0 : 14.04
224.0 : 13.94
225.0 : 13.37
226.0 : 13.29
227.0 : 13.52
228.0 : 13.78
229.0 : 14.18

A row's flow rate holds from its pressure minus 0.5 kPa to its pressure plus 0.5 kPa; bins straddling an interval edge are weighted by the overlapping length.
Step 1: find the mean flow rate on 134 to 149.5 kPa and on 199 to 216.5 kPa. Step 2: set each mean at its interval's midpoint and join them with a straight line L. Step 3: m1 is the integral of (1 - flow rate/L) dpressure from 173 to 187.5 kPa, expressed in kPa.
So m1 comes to -3.58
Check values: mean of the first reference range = 13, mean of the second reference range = 12.2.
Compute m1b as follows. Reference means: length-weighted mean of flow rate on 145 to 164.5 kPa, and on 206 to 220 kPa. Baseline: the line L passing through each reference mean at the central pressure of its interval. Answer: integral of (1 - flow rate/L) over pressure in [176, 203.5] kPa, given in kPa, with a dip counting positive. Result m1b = -4.4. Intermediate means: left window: 12.8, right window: 12.3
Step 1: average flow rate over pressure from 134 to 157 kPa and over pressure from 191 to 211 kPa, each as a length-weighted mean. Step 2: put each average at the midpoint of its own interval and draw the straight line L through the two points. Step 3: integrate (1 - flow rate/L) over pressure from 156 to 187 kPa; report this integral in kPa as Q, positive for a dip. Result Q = -4.2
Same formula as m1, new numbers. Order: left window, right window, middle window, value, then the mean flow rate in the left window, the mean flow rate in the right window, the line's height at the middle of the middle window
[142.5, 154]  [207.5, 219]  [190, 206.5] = -0.5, 12.9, 12.2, 12.4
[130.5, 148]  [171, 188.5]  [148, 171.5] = 2.0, 12.9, 15.6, 14.2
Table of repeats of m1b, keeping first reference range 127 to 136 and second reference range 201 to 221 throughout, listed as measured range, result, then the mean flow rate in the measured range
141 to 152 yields -1.1 kPa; 13.2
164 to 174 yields -1.5 kPa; 13.9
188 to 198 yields -1.3 kPa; 13.8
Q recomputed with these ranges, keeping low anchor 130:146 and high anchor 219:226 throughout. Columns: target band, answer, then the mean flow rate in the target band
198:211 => 1.19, 12.2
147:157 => 0.43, 12.4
